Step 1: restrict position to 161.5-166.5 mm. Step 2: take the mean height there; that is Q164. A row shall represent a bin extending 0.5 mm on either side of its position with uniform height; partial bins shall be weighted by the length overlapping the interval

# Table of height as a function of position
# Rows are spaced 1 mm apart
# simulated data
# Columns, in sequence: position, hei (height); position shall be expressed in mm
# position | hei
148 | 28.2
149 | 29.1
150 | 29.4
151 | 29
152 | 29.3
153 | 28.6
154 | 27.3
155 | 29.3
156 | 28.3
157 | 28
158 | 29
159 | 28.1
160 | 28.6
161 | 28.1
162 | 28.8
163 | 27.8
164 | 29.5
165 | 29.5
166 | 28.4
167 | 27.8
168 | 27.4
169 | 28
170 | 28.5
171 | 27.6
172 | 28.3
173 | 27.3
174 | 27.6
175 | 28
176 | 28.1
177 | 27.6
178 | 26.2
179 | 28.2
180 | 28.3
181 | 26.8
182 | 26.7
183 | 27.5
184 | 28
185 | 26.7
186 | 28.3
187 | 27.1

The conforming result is 28.8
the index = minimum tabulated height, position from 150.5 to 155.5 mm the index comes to 27.3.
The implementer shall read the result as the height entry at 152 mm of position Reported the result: 29.3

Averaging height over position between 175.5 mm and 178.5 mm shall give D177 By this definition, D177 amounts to 27.3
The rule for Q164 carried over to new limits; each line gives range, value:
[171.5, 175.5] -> 27.8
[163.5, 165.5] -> 29.5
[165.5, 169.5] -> 27.9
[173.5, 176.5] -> 27.9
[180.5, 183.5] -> 27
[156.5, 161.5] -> 28.4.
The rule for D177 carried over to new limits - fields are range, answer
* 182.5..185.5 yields 27.4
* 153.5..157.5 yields 28.2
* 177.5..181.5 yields 27.4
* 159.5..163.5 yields 28.3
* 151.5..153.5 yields 29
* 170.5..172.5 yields 28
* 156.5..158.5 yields 28.5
